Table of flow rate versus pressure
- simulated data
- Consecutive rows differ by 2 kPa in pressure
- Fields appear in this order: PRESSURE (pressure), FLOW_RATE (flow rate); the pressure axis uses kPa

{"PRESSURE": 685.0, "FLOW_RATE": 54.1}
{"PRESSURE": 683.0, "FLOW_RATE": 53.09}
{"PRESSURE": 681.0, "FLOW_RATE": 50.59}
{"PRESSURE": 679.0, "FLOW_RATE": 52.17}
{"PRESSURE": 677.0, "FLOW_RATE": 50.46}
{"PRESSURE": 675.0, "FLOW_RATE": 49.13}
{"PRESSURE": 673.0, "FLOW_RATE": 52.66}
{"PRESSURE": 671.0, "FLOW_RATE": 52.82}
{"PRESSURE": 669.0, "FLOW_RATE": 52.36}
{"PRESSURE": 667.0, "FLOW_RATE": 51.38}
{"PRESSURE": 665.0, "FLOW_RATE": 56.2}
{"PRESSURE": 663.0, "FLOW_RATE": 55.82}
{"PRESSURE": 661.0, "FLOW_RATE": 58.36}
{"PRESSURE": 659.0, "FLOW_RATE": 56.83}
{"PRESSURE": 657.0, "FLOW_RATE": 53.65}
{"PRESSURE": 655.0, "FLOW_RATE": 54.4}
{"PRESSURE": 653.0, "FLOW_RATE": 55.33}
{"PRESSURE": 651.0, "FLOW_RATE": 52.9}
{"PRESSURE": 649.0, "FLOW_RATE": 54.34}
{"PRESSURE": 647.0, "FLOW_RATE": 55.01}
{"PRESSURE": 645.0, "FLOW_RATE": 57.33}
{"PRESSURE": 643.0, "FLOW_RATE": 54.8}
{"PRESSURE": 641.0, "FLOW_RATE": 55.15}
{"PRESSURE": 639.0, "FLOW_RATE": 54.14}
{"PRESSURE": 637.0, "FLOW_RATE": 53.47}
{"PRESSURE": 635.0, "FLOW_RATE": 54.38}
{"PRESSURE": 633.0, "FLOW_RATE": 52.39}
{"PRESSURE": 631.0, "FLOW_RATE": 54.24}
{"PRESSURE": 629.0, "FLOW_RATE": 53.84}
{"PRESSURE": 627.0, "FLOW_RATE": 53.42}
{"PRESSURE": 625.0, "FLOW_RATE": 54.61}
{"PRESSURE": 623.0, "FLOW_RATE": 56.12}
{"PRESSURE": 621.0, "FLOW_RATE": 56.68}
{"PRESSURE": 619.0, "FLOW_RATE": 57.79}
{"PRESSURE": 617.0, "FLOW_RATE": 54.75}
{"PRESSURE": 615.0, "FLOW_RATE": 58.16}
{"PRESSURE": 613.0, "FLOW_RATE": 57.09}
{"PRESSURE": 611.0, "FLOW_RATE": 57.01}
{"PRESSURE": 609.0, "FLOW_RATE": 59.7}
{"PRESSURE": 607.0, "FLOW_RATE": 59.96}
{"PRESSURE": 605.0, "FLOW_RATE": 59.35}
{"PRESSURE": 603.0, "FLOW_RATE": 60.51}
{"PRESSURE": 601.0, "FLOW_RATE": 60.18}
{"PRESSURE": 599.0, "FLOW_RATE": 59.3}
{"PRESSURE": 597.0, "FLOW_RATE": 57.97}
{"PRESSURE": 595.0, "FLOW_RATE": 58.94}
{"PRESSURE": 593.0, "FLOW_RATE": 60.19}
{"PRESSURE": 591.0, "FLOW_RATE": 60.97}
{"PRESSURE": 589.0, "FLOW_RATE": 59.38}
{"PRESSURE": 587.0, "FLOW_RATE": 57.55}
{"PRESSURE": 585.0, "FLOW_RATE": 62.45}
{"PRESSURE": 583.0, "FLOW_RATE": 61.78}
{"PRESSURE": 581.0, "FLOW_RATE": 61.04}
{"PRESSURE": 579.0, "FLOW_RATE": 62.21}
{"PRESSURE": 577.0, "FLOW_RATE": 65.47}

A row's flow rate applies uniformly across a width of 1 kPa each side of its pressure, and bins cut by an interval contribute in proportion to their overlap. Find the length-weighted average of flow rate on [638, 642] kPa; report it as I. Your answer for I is 54.6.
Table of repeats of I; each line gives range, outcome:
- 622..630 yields 54.5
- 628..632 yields 54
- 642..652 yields 54.9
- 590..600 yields 59.5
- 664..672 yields 53.2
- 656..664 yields 56.2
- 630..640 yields 53.7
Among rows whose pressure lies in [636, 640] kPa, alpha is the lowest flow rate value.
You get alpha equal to 53.47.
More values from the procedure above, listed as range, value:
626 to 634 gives 52.39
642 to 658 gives 52.9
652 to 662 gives 53.65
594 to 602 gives 57.97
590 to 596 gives 58.94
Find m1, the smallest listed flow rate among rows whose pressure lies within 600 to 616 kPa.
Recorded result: 57.01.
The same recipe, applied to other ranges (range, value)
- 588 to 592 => 59.38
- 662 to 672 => 51.38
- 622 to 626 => 54.61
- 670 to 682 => 49.13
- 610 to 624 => 54.75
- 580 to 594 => 57.55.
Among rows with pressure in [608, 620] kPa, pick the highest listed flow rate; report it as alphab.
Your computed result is 59.7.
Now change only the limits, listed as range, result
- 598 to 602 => 60.18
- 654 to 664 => 58.36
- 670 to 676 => 52.82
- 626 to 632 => 54.24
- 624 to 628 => 54.61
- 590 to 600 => 60.97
